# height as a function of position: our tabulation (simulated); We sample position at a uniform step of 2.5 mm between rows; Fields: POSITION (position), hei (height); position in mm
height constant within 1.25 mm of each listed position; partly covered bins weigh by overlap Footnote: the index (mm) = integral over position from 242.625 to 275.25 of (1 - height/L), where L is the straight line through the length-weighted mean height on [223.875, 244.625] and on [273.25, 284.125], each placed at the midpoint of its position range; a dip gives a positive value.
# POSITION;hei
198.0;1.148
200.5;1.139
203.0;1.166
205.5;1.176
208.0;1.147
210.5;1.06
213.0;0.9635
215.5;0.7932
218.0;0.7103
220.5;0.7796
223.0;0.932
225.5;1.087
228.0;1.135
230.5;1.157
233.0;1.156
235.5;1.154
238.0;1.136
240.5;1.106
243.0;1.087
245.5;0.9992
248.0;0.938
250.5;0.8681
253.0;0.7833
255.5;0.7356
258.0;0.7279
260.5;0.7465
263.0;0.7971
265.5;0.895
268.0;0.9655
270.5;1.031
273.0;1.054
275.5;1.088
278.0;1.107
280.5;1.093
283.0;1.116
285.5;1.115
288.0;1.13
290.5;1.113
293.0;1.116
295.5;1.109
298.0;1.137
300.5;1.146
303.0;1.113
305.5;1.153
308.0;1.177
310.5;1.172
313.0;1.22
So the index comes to 6.3 mm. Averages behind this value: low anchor 1.12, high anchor 1.1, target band 0.895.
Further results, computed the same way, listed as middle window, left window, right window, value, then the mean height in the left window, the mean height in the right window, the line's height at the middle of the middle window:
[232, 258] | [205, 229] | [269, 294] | 1.0 mm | 0.971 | 1.09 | 1.02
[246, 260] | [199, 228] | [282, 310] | 3.2 mm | 1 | 1.13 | 1.06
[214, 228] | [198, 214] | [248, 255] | 1.8 mm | 1.11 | 0.836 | 1.02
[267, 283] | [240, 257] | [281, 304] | -0.3 mm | 0.92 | 1.12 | 1.04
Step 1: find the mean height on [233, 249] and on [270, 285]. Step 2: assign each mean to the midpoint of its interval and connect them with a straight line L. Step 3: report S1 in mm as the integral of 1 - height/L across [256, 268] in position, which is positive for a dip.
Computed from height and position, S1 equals 3.1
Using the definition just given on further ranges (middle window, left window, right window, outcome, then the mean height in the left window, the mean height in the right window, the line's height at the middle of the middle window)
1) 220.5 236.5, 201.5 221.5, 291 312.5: -1.1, 0.979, 1.14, 1.01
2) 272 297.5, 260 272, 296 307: -2.1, 0.899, 1.14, 1.02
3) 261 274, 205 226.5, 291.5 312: 1.6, 0.952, 1.14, 1.07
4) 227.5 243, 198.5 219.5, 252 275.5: -3.0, 1.02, 0.873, 0.95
